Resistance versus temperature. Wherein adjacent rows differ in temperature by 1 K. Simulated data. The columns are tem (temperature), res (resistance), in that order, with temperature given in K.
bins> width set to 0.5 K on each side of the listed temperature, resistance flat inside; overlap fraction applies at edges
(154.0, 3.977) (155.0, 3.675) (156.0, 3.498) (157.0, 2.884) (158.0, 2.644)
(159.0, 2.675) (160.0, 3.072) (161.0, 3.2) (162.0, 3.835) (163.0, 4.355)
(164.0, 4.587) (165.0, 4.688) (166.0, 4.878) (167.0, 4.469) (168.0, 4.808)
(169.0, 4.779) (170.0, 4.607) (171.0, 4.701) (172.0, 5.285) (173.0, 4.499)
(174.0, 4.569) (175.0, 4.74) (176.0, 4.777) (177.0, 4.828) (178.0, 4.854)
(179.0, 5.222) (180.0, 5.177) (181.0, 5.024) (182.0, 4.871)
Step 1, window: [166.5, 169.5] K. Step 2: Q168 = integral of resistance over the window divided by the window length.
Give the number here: 4.69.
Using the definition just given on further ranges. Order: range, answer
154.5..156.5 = 3.59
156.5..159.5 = 2.73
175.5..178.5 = 4.82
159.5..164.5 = 3.81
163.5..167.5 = 4.66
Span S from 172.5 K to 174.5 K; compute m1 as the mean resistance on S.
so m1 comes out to 4.53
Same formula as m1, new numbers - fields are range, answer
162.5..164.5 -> 4.47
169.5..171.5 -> 4.65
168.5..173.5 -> 4.77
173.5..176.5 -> 4.7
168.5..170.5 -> 4.69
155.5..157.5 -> 3.19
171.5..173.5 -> 4.89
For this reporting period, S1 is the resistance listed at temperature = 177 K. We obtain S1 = 4.828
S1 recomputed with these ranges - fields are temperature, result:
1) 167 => 4.469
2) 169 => 4.779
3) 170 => 4.607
